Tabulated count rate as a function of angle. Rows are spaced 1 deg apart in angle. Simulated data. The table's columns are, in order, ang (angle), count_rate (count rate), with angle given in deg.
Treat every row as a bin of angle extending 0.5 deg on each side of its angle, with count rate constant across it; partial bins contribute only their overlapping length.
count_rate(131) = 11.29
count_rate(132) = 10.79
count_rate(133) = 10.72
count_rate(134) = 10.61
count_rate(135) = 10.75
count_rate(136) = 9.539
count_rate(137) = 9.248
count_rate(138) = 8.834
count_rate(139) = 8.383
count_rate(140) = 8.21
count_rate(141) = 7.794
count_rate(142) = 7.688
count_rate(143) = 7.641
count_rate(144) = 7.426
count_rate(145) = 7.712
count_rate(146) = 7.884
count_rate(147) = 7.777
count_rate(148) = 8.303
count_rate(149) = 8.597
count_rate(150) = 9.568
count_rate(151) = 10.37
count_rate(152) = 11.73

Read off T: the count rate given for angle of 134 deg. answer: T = 10.61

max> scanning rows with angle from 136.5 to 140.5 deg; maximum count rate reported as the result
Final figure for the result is 9.248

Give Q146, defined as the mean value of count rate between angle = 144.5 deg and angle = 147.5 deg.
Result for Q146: 7.79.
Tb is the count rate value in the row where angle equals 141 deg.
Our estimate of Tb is 7.794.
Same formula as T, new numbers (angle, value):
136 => 9.539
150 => 9.568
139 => 8.383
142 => 7.688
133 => 10.72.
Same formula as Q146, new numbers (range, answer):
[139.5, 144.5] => 7.75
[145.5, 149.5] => 8.14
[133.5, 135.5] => 10.7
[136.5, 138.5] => 9.04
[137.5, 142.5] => 8.18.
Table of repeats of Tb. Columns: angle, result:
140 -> 8.21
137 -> 9.248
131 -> 11.29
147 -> 7.777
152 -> 11.73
